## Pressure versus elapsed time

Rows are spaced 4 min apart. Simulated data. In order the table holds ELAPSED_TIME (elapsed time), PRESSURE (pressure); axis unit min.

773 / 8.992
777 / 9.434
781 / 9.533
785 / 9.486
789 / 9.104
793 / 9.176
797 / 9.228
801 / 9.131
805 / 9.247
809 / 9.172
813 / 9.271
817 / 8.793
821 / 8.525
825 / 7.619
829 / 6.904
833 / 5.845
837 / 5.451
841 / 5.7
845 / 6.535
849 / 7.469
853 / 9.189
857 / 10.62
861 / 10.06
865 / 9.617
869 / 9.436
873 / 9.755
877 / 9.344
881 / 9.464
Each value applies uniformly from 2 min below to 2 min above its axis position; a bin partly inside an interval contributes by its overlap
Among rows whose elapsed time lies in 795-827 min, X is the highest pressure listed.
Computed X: 9.271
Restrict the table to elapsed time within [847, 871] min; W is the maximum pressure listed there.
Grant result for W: 10.62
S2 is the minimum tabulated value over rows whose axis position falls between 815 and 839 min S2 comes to 5.451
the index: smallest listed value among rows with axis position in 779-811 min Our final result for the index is 9.104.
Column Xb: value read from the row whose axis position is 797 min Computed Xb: 9.228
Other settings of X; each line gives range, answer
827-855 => 9.189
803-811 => 9.247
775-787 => 9.533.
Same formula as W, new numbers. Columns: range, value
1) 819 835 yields 8.525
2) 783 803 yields 9.486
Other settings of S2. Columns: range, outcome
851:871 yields 9.189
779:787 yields 9.486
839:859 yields 5.7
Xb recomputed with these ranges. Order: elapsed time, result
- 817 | 8.793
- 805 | 9.247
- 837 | 5.451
